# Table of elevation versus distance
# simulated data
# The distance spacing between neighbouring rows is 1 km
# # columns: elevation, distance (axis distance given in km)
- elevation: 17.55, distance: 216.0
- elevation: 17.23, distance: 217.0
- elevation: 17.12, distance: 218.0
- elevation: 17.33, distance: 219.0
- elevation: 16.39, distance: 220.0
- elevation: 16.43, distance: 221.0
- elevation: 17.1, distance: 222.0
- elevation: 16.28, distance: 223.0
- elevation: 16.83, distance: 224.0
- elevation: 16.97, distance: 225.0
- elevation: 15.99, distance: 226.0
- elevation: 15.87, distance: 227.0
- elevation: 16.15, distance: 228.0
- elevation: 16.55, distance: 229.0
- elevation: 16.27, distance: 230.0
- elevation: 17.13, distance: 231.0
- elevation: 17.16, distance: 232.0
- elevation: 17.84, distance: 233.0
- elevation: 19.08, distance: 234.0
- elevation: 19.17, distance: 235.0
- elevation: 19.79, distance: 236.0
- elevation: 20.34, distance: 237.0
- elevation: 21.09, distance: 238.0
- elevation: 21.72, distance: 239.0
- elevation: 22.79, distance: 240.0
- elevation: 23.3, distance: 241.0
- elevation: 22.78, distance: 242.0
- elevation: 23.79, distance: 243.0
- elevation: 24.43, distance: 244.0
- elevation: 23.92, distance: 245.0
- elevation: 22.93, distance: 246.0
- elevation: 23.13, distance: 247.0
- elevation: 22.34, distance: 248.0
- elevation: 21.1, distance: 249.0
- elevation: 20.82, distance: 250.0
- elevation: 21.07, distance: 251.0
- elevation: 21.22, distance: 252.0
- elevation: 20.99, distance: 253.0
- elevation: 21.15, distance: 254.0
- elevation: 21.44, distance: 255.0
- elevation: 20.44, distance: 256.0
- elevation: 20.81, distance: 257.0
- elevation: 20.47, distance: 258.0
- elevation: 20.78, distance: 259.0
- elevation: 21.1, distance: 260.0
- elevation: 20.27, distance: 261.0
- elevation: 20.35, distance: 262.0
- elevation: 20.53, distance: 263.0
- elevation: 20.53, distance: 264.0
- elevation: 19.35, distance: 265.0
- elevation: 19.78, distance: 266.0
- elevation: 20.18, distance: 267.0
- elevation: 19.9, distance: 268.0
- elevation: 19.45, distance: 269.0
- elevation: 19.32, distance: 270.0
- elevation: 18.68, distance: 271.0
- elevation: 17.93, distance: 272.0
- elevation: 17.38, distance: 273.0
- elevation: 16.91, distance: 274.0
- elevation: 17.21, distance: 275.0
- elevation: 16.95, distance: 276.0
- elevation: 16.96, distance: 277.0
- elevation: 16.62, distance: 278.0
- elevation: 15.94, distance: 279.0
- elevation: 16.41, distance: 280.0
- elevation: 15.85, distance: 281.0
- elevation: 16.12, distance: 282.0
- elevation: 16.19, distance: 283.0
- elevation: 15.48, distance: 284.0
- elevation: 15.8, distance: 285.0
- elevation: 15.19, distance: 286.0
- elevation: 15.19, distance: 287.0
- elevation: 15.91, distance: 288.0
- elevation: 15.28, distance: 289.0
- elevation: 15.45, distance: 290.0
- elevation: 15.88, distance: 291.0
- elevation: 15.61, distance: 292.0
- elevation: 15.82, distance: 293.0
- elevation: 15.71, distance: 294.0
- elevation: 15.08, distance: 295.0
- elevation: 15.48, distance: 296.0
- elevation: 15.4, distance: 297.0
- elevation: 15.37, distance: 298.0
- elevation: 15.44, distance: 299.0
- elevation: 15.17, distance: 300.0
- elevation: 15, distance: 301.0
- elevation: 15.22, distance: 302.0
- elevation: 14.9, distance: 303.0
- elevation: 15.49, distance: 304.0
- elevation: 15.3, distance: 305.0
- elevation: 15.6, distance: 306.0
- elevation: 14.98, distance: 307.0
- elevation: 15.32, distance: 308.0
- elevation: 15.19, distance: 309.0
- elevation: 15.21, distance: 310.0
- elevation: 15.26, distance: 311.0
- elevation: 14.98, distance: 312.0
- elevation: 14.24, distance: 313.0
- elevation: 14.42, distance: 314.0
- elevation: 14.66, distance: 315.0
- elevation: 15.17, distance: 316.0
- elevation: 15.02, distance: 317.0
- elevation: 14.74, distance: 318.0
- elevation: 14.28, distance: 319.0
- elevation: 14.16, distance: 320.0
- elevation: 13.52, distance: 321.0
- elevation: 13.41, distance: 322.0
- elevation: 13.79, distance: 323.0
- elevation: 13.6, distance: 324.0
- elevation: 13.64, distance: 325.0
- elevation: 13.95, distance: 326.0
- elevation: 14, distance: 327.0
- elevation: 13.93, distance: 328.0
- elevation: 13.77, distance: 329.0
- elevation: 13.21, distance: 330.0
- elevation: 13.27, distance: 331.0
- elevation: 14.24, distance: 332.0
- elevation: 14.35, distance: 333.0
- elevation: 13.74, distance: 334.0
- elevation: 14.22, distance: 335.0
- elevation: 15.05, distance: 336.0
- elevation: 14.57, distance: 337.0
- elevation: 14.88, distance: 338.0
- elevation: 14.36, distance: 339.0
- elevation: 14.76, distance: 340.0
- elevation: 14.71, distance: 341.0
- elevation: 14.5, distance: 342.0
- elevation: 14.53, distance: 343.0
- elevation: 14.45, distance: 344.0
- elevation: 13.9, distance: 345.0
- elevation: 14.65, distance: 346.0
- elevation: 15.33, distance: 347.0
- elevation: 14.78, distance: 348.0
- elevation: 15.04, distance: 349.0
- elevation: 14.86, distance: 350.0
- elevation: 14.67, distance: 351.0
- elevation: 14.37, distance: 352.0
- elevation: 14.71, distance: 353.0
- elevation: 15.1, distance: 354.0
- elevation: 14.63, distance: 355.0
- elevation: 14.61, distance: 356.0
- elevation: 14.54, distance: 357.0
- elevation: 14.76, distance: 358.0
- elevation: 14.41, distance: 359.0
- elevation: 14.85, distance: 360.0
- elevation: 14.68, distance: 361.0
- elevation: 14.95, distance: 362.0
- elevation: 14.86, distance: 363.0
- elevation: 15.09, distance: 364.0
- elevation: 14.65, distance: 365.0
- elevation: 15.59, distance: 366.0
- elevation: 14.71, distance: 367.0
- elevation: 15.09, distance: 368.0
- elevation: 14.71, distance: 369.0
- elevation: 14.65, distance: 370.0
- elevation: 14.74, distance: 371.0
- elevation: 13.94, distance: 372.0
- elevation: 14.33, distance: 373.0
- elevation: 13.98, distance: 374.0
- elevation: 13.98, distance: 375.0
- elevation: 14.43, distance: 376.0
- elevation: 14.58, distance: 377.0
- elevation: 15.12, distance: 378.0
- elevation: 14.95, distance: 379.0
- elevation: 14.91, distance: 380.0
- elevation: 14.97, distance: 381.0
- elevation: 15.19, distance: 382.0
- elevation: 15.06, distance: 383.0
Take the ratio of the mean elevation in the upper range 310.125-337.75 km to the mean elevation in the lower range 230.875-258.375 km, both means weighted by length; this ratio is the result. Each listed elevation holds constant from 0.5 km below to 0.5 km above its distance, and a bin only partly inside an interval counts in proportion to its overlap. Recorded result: 0.67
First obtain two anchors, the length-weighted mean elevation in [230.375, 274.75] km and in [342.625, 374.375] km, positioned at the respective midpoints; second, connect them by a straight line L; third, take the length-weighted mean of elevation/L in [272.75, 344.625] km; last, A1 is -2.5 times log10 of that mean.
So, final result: 0.16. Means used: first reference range 20.5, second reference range 14.7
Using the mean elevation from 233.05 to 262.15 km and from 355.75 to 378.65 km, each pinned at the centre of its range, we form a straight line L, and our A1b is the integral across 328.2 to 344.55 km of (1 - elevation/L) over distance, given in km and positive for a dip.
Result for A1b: 2.1 km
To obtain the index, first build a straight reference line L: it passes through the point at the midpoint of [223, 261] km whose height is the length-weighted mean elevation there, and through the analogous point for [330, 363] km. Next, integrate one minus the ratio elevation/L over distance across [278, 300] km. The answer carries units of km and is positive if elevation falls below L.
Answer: 2.5 km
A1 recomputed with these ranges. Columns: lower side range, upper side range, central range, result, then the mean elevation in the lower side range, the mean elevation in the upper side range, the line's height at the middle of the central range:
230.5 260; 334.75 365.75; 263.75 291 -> 0.119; 21.1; 14.7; 19.2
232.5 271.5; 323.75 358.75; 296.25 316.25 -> 0.126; 21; 14.4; 17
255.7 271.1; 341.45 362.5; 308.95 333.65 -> 0.167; 20.2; 14.7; 16.6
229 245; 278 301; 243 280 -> -0.104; 20.4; 15.6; 18.2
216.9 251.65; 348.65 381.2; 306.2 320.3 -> 0.118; 19.4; 14.7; 16.6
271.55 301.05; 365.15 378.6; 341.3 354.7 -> 0.022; 16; 14.6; 15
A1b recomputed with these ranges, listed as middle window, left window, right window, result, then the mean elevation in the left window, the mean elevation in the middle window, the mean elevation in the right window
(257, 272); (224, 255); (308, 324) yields -1.4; 20.2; 20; 14.5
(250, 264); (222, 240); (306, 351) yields -3.1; 18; 20.8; 14.4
